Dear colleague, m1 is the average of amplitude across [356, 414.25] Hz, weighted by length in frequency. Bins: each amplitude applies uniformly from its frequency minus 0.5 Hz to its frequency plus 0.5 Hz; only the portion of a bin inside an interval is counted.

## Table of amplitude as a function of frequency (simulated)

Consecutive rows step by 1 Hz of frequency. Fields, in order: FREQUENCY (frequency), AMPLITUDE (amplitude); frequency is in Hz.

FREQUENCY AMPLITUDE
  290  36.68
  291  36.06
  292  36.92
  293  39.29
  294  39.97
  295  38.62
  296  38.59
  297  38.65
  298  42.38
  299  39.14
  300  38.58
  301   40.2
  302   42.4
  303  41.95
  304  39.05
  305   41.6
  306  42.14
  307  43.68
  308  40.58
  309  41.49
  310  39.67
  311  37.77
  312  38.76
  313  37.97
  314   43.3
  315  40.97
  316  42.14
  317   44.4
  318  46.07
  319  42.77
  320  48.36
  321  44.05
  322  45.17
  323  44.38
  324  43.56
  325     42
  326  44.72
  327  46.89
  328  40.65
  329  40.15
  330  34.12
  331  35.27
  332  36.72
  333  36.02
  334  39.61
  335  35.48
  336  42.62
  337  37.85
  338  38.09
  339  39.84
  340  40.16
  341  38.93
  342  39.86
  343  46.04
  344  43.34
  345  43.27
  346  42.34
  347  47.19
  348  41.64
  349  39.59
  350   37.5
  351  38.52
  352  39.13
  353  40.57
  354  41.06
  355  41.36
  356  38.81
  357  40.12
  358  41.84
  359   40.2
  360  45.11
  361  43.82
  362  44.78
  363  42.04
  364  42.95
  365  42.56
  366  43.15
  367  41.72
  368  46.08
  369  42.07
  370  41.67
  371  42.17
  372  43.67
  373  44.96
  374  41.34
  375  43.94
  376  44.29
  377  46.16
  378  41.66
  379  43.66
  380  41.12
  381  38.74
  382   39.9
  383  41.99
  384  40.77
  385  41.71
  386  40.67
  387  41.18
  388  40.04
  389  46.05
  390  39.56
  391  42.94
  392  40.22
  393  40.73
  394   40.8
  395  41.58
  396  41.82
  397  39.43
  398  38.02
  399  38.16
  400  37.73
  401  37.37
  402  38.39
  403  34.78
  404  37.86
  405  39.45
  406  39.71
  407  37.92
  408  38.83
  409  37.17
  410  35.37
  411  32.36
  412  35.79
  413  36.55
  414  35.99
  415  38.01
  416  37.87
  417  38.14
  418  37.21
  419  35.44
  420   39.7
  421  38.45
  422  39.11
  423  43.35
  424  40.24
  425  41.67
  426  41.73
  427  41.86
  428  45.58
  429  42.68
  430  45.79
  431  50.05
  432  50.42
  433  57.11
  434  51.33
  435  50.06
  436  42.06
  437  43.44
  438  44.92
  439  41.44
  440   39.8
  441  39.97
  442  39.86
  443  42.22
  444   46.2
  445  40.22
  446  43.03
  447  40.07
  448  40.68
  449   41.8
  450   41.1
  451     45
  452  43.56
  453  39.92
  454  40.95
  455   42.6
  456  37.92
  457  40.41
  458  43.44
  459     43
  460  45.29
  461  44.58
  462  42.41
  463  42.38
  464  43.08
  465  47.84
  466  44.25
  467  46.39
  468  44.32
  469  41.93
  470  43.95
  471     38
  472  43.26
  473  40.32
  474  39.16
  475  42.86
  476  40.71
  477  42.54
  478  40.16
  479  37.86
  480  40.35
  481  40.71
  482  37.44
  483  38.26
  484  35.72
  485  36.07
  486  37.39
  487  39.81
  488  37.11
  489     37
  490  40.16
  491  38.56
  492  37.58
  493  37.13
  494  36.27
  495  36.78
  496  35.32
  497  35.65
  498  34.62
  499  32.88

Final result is 40.7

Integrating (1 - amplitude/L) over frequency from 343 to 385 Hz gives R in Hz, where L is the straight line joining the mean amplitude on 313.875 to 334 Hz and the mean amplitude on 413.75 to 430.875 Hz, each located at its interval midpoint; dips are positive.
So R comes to -0.8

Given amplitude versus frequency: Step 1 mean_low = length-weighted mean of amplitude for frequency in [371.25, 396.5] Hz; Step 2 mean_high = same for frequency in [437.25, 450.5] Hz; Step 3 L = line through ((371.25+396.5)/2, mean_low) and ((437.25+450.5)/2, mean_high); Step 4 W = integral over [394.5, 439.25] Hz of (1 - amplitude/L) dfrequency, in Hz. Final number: 1.2 Hz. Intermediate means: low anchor 42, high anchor 41.7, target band 40.7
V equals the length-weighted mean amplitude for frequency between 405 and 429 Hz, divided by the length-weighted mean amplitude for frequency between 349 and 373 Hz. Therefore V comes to 0.9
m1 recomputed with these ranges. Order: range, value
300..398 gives 41.5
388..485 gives 41.2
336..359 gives 40.8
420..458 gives 43.1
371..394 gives 42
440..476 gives 42.3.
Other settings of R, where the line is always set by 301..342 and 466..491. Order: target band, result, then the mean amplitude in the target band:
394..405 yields 0.52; 38.7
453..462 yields -0.43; 42.2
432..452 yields -1.76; 43.9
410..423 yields 1.04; 37.2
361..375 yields -0.80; 43.1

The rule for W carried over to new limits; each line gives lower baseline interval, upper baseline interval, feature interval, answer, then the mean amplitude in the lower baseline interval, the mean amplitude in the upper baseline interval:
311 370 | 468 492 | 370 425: 1.17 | 41.5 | 39.6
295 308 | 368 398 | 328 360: 0.99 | 40.6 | 41.9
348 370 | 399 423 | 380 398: -0.81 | 41.6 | 37.5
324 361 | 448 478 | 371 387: -0.45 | 40.5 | 42.4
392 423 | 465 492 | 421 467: -4.93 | 38.1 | 40.3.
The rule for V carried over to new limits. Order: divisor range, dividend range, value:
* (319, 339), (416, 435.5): 1.07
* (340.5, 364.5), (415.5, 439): 1.04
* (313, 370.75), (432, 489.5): 1.01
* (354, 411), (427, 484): 1.05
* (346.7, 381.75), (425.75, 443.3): 1.07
